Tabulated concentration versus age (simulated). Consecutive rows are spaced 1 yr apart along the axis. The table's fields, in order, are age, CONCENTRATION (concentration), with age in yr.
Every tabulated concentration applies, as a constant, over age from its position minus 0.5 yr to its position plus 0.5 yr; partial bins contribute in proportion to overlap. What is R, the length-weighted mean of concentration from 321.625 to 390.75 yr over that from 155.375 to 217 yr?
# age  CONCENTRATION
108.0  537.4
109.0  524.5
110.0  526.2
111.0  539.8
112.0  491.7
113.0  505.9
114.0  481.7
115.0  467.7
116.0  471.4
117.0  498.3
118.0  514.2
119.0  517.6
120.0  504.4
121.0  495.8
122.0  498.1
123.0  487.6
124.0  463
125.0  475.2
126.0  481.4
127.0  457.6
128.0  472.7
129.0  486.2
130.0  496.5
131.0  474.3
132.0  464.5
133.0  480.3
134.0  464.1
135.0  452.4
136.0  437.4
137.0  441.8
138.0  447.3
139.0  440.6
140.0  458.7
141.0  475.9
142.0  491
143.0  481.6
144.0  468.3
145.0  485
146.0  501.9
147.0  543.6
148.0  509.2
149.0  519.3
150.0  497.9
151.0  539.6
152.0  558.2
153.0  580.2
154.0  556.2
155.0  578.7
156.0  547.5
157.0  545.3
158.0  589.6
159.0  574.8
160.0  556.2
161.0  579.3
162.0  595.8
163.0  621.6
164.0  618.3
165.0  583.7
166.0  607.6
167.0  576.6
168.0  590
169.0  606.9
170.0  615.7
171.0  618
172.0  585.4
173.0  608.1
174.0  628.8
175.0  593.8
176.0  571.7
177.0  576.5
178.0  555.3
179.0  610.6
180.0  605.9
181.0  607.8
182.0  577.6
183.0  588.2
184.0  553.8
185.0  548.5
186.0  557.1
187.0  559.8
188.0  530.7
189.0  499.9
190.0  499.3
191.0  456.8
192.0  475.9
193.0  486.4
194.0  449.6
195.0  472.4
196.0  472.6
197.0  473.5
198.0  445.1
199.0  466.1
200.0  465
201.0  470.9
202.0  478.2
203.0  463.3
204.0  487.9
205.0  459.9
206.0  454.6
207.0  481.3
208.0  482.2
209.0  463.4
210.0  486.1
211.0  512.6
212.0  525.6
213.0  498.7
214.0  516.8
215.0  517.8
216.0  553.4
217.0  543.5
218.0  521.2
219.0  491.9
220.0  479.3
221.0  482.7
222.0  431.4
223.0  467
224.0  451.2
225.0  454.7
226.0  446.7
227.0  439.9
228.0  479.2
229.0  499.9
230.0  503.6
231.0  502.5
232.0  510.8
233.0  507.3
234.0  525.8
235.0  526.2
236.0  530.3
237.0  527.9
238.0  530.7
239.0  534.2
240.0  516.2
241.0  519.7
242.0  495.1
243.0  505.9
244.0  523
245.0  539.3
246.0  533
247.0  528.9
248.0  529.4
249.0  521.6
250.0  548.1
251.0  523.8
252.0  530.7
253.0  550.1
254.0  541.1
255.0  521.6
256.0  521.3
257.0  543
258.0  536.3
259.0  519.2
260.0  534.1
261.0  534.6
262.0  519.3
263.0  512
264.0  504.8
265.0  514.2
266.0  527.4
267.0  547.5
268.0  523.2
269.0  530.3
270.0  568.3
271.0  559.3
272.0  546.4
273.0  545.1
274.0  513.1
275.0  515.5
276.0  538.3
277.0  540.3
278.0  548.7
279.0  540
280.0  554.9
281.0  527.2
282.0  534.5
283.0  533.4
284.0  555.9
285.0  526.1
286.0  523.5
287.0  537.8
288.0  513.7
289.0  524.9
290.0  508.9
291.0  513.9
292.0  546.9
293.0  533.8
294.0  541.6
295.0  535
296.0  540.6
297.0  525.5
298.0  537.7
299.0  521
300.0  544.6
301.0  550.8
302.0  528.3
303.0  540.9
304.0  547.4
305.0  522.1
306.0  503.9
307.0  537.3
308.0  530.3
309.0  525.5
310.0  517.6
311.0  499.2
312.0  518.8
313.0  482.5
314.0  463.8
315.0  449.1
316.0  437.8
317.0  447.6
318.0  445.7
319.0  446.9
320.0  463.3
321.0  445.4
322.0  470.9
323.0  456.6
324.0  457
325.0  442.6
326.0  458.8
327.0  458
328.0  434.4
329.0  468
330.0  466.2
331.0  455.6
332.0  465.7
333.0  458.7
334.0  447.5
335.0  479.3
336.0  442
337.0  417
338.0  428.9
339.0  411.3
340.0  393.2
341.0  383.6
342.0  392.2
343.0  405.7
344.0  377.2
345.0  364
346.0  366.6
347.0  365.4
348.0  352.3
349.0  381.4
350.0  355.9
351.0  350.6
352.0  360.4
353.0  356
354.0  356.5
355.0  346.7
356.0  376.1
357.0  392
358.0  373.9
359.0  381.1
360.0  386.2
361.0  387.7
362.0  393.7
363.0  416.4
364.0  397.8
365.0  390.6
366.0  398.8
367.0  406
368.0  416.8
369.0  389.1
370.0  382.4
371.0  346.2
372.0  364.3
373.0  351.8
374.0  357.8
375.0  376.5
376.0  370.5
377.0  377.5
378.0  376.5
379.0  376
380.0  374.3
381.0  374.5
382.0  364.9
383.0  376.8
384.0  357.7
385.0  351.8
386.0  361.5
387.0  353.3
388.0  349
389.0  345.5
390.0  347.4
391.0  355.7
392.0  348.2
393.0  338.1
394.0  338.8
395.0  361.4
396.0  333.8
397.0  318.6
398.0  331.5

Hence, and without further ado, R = 0.73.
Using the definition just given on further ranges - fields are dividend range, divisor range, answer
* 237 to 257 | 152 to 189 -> 0.91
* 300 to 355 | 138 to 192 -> 0.81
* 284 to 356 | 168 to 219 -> 0.88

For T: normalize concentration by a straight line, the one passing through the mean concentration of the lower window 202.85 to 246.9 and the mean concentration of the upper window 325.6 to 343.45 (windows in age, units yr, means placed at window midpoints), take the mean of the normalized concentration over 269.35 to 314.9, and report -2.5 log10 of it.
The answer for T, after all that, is -0.15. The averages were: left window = 499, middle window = 530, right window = 437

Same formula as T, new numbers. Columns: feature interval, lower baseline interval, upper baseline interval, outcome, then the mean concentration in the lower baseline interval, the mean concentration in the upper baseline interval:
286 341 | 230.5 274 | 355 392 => -0.08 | 528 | 374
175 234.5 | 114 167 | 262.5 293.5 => 0.04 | 511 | 533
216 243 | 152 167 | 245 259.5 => 0.10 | 580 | 532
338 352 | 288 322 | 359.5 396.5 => 0.15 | 508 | 370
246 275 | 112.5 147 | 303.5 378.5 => -0.20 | 479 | 422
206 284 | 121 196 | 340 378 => -0.12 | 530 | 377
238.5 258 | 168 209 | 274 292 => 0.01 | 528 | 532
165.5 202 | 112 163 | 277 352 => -0.10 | 503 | 476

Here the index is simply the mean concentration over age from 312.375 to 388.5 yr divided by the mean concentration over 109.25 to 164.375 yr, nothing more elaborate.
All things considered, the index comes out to 0.8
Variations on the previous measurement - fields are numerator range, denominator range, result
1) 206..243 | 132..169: 0.94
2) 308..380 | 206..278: 0.80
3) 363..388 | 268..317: 0.71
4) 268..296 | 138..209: 1.00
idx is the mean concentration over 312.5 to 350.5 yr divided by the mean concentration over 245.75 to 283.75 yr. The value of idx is 0.8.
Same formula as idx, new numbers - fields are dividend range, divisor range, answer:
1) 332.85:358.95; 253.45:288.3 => 0.73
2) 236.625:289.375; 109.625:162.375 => 1.06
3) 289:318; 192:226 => 1.07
